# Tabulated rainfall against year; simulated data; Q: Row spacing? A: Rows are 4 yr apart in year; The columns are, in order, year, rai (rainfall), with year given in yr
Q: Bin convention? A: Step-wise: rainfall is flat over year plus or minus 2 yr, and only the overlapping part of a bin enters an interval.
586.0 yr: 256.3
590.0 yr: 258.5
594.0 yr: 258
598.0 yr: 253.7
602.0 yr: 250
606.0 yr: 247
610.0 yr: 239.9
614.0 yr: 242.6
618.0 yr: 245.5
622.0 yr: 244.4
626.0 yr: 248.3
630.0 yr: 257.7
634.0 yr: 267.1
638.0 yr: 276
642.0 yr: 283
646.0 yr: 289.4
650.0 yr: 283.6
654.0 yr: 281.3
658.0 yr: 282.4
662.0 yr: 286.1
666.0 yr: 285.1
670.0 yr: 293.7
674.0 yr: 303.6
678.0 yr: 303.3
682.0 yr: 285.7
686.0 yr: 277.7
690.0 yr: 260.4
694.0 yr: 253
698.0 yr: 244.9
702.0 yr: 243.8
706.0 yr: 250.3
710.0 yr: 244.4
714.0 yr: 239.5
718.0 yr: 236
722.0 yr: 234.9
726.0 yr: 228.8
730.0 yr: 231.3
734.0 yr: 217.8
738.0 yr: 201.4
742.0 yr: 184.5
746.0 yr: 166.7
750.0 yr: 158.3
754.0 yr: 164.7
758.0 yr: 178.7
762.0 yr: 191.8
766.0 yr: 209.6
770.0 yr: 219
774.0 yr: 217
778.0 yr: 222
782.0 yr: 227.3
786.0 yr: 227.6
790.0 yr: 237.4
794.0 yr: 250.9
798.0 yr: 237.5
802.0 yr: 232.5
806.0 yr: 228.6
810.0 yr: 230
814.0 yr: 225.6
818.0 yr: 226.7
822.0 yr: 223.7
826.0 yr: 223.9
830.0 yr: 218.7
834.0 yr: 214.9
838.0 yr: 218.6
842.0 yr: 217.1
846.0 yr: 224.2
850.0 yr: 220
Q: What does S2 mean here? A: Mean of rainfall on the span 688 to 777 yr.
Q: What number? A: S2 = 217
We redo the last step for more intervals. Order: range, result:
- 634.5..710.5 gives 276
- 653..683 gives 291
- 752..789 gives 207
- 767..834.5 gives 227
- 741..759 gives 169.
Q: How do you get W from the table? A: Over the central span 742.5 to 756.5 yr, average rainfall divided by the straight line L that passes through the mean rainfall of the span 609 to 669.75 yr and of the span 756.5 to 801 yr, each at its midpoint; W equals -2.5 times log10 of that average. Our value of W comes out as 0.357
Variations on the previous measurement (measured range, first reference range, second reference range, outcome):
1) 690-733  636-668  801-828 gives 0.09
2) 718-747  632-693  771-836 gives 0.20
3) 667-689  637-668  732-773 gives -0.12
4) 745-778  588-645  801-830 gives 0.22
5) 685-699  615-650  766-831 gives -0.03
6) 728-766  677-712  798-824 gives 0.29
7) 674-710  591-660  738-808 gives -0.12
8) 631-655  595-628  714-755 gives -0.18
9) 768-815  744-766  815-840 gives -0.16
